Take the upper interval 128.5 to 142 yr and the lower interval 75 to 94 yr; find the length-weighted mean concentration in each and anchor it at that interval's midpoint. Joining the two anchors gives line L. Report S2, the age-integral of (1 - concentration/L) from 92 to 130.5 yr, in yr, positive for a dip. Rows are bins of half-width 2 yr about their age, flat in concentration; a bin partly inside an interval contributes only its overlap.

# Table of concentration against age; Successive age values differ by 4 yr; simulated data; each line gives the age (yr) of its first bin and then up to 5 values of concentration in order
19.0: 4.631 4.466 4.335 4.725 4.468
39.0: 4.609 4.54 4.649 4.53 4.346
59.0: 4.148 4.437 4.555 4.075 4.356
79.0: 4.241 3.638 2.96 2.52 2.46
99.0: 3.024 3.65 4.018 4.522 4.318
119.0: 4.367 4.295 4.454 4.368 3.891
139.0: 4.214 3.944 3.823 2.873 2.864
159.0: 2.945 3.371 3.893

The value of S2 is -0.7 yr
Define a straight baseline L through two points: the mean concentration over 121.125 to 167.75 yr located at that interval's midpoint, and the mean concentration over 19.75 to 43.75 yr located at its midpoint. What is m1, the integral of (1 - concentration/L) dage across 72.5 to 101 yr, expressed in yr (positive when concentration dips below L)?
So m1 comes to 5.7 yr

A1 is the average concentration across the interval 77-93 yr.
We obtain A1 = 3.34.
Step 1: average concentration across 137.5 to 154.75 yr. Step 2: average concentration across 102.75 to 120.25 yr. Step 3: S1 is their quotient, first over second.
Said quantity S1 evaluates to 0.9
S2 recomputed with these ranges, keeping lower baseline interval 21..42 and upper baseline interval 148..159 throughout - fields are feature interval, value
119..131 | -3.8 yr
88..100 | 3.4 yr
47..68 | -1.1 yr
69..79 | -0.6 yr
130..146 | -4.6 yr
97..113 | -1.0 yr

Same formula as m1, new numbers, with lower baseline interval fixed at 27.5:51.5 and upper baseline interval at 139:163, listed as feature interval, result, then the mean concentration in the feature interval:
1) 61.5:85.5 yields 0.1 yr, 4.19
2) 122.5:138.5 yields -2.9 yr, 4.24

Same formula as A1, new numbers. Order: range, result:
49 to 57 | 4.44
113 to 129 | 4.36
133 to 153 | 3.75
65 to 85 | 4.17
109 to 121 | 4.4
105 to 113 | 4.27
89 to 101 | 2.67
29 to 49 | 4.6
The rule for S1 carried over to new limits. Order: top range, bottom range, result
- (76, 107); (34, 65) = 0.74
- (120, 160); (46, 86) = 0.89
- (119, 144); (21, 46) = 0.93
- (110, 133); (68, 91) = 1.16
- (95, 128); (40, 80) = 0.90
